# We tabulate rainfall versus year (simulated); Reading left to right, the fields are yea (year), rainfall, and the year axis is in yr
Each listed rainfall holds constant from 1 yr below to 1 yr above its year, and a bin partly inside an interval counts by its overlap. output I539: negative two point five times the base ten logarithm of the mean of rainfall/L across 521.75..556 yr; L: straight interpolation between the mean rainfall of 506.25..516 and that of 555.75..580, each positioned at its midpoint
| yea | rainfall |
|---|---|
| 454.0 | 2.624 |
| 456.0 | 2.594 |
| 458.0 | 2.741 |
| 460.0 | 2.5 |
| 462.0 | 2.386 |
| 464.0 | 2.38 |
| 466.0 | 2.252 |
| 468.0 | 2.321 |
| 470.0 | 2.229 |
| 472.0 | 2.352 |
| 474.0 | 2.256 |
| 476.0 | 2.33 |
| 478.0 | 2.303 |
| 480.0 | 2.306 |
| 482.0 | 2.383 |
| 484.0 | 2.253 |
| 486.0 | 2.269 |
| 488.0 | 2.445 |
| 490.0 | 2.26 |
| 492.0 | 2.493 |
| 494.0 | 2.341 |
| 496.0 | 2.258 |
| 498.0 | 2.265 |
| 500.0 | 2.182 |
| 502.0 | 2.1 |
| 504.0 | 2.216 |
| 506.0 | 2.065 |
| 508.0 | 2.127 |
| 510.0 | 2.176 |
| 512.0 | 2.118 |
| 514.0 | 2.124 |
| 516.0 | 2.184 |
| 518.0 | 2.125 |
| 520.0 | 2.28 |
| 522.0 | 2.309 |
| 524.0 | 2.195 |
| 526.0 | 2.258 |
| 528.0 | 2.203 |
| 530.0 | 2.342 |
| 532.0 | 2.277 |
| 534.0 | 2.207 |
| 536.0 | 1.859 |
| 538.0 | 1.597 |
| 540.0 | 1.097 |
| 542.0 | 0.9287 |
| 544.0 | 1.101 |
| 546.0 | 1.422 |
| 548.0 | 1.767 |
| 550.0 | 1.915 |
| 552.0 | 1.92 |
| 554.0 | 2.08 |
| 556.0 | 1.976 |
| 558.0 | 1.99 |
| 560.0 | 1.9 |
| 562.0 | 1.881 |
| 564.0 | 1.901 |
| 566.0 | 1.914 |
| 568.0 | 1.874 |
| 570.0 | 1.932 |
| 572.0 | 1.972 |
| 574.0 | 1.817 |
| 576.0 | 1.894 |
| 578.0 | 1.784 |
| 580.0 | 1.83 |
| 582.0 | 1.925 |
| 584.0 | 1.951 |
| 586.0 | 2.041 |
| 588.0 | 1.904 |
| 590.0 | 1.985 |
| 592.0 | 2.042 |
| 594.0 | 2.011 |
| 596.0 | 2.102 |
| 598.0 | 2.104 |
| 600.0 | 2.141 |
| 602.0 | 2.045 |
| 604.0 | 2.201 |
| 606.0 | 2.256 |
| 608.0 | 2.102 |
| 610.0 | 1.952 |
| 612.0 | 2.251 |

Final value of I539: 0.10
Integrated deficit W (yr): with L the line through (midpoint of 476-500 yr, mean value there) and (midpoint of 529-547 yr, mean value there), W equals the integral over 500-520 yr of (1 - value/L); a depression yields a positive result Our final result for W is -1.25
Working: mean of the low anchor 2.32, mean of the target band 2.15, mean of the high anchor 1.65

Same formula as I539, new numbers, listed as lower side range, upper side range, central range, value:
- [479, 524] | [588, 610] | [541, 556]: 0.32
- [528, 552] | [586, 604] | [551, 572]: -0.05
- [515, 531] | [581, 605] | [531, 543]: 0.31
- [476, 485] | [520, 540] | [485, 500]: -0.03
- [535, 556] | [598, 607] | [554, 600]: -0.03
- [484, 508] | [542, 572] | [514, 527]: -0.07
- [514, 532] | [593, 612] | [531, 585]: 0.20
